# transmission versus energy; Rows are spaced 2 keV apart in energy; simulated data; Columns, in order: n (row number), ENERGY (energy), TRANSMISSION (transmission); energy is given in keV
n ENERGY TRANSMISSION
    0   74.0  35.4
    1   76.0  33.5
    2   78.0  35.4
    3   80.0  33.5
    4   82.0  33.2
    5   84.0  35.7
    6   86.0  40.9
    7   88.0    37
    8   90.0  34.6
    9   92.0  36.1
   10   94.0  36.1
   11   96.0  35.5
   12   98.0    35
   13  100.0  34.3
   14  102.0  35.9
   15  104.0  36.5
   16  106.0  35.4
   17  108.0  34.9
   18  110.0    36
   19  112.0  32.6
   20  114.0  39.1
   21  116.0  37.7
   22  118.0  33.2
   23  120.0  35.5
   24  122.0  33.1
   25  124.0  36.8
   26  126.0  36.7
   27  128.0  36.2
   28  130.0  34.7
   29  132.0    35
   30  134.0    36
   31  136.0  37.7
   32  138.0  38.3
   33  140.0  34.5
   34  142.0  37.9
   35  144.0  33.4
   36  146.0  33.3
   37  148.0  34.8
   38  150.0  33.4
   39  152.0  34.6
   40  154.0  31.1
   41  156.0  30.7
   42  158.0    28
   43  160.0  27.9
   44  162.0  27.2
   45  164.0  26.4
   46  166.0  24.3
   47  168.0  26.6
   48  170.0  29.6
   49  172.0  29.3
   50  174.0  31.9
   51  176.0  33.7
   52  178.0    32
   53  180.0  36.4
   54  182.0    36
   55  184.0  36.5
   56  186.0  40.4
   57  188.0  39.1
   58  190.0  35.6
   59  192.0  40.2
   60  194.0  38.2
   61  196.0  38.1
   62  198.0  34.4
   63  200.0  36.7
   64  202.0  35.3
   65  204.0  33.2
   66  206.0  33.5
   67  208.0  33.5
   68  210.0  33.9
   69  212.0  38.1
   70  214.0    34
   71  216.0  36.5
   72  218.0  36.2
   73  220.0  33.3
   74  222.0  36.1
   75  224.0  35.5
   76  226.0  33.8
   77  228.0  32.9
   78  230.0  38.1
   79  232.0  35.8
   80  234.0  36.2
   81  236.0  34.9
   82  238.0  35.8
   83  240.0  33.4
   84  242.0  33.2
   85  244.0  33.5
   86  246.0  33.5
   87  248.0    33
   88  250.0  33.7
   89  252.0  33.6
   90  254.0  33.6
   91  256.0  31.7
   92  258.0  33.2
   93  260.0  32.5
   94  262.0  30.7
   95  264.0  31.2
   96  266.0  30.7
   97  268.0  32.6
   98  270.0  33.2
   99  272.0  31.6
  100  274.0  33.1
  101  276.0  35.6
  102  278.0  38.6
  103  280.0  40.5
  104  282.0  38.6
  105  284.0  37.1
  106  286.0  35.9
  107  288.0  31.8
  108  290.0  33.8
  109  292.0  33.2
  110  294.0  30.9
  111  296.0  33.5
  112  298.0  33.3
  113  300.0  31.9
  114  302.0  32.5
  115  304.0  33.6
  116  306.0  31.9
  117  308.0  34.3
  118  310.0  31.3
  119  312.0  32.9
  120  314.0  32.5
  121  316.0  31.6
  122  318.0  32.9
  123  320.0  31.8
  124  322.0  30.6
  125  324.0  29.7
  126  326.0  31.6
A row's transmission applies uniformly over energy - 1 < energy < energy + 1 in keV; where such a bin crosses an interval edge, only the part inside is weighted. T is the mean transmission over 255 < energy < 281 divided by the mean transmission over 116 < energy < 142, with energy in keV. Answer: 0.93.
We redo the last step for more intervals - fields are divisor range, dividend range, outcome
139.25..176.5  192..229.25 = 1.14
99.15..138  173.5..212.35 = 1.00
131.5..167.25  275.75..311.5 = 1.06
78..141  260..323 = 0.93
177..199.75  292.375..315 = 0.88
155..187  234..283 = 1.09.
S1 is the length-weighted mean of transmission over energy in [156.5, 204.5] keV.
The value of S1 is 33.2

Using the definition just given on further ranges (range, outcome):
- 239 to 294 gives 33.8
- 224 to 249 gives 34.5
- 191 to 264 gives 34.7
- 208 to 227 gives 35.2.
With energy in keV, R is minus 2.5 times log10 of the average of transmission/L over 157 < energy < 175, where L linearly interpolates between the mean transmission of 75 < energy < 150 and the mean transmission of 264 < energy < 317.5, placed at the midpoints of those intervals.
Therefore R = 0.24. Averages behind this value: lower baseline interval 35.5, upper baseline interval 33.7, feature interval 27.9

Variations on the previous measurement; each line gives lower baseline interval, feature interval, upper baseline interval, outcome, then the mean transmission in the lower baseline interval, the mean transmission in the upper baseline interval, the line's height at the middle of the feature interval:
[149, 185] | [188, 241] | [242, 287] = -0.10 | 30.9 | 34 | 32.4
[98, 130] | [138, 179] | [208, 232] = 0.14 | 35.5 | 35.3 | 35.4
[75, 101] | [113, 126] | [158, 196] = -0.04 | 35.4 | 32.9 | 34.5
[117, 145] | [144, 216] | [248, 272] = 0.03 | 35.6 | 32.4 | 34.4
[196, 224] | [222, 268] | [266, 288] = 0.05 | 35.1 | 35.3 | 35.2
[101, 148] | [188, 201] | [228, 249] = -0.07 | 35.7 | 34.7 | 35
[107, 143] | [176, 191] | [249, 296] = -0.04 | 35.9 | 33.8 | 35.1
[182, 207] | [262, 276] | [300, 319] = 0.06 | 36.7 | 32.6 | 34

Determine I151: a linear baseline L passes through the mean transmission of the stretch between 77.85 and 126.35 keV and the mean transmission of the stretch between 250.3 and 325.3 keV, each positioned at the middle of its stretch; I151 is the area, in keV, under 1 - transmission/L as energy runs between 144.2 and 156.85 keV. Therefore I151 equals 0.7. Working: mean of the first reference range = 35.6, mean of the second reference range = 33.2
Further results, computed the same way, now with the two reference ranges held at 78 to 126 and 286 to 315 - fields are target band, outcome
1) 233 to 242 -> -0.3 keV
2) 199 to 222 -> -0.6 keV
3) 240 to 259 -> 0.2 keV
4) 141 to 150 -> 0.1 keV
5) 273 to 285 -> -1.5 keV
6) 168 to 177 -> 1.0 keV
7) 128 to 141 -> -0.3 keV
